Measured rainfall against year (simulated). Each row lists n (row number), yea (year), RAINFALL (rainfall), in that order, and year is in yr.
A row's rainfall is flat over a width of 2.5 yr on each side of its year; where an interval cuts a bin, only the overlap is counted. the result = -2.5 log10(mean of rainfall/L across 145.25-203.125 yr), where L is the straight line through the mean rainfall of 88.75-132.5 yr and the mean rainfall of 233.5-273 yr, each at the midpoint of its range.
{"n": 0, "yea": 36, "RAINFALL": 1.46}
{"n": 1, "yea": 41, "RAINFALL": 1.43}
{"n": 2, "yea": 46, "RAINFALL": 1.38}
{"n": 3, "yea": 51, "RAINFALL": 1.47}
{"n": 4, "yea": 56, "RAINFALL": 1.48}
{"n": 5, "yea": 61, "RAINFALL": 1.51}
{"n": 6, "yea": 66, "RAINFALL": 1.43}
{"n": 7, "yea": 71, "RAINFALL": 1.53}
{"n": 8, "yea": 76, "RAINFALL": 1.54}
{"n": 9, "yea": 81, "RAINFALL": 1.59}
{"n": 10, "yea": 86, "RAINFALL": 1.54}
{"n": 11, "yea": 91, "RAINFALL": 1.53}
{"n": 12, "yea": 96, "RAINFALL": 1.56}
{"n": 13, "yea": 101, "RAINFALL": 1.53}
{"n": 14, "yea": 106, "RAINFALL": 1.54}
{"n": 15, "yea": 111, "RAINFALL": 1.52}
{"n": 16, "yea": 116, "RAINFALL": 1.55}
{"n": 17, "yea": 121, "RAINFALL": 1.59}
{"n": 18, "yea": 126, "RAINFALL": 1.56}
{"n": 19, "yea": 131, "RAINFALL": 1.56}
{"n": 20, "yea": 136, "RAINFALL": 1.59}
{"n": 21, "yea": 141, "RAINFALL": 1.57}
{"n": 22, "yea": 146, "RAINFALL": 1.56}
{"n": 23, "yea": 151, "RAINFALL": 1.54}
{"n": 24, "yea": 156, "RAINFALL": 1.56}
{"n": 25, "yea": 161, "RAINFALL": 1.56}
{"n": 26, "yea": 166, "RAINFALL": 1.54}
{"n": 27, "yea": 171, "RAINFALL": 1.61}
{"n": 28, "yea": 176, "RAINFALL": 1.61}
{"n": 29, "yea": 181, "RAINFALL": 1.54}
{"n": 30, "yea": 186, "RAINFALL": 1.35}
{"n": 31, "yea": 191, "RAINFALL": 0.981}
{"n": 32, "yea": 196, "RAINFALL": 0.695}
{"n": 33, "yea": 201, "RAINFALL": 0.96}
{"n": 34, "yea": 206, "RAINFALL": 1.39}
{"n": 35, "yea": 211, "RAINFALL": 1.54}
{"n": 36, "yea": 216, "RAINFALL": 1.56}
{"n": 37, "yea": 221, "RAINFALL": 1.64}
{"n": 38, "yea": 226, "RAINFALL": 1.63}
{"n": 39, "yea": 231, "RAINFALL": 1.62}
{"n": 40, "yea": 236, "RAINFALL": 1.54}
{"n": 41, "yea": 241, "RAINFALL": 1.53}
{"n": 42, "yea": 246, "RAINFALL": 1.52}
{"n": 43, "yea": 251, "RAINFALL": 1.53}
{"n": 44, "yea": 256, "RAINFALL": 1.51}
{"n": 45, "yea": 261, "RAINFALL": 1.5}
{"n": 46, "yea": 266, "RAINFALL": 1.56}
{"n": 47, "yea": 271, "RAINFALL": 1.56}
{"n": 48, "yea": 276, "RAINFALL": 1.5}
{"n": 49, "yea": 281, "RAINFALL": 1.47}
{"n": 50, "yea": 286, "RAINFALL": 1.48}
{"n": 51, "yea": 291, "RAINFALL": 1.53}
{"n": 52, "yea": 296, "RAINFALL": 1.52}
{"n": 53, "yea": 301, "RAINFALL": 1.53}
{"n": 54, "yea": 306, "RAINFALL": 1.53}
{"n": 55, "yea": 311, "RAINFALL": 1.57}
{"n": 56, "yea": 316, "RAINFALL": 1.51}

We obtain 0.13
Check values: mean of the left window 1.55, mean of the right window 1.53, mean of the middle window 1.37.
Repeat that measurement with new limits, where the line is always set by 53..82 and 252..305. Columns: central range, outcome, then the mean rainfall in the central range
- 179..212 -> 0.26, 1.19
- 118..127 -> -0.05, 1.58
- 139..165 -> -0.03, 1.56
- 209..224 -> -0.05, 1.58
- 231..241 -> -0.03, 1.56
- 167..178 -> -0.06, 1.6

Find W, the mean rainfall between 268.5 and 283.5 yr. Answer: 1.51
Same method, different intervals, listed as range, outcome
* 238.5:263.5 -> 1.52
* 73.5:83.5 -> 1.56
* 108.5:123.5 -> 1.55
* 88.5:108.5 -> 1.54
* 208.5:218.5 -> 1.55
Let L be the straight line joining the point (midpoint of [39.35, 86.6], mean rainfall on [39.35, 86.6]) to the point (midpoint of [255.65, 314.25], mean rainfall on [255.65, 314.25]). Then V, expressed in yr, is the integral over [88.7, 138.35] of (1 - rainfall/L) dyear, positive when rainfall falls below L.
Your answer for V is -1.9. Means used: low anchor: 1.49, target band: 1.55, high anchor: 1.52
